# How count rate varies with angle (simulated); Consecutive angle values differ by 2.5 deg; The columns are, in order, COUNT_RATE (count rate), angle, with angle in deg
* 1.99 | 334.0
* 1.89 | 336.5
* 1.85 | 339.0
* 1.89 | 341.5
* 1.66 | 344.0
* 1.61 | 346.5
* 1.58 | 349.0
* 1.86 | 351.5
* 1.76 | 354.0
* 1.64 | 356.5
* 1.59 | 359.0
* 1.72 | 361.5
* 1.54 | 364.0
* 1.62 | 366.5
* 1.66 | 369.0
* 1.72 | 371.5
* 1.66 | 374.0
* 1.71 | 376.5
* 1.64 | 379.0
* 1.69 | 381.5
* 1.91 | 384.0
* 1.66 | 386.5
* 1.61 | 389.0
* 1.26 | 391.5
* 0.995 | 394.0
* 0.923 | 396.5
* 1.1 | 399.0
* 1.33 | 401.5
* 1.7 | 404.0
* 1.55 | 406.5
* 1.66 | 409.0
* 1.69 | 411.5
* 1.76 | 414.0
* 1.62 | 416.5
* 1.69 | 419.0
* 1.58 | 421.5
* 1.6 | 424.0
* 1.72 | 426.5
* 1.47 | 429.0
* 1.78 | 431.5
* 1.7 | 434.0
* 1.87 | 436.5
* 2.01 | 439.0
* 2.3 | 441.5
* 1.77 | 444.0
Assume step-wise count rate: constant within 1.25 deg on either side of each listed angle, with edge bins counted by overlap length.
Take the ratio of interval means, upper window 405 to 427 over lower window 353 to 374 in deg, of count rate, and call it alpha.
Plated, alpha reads 1.0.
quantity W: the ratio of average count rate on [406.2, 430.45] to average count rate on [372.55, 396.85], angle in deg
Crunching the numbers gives 1.07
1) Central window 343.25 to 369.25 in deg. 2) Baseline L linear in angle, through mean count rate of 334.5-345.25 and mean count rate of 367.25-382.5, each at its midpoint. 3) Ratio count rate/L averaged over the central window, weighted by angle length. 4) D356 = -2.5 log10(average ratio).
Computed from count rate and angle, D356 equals 0.07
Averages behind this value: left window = 1.83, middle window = 1.66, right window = 1.68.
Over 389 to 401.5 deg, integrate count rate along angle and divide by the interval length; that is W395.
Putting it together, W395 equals 1.15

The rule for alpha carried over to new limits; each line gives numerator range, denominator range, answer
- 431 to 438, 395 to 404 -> 1.50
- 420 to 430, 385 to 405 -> 1.21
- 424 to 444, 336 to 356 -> 1.04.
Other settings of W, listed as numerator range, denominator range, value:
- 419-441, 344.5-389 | 1.03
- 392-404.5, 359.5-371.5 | 0.72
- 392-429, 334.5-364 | 0.86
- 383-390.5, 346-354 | 1.00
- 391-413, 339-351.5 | 0.79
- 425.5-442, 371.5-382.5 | 1.08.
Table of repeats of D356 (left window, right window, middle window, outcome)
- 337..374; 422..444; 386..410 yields 0.27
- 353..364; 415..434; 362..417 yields 0.07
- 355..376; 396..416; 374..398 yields 0.06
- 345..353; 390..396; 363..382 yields -0.20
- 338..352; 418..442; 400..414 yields 0.10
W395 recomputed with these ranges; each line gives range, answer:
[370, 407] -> 1.5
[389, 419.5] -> 1.44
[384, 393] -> 1.55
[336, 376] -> 1.7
